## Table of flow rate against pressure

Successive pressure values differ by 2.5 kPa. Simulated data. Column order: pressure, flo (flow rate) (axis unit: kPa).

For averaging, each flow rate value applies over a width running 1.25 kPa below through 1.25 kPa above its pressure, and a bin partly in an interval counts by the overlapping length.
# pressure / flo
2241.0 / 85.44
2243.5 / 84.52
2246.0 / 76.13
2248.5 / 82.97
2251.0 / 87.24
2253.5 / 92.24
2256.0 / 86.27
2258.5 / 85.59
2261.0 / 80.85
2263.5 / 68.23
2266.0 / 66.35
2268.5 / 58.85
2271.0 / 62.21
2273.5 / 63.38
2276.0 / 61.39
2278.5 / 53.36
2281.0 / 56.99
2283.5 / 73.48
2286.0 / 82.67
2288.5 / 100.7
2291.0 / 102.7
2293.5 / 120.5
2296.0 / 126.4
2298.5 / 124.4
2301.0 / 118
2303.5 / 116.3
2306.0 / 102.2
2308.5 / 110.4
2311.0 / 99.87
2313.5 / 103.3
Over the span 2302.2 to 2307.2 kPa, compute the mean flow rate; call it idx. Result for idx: 109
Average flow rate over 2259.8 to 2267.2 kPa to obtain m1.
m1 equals 71.8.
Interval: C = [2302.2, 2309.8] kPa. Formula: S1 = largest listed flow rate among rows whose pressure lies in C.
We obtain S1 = 116.3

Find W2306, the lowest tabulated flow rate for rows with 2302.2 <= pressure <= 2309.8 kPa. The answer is 102.2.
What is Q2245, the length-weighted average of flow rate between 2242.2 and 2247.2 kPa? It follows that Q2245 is 80.4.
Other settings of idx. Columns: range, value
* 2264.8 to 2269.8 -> 62.6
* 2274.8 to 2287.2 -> 65.5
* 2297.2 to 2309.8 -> 114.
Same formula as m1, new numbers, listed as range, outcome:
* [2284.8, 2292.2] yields 95.4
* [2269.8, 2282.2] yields 59.5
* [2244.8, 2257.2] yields 85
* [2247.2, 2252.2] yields 85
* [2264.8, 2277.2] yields 62.4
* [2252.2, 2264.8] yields 82.6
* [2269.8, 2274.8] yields 62.8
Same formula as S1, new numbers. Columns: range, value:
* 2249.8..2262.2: 92.24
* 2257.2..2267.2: 85.59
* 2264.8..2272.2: 66.35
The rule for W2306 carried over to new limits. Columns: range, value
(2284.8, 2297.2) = 82.67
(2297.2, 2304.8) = 116.3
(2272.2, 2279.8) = 53.36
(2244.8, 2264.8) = 68.23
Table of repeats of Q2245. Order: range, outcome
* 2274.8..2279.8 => 57.3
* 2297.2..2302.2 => 121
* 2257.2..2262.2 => 83.3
